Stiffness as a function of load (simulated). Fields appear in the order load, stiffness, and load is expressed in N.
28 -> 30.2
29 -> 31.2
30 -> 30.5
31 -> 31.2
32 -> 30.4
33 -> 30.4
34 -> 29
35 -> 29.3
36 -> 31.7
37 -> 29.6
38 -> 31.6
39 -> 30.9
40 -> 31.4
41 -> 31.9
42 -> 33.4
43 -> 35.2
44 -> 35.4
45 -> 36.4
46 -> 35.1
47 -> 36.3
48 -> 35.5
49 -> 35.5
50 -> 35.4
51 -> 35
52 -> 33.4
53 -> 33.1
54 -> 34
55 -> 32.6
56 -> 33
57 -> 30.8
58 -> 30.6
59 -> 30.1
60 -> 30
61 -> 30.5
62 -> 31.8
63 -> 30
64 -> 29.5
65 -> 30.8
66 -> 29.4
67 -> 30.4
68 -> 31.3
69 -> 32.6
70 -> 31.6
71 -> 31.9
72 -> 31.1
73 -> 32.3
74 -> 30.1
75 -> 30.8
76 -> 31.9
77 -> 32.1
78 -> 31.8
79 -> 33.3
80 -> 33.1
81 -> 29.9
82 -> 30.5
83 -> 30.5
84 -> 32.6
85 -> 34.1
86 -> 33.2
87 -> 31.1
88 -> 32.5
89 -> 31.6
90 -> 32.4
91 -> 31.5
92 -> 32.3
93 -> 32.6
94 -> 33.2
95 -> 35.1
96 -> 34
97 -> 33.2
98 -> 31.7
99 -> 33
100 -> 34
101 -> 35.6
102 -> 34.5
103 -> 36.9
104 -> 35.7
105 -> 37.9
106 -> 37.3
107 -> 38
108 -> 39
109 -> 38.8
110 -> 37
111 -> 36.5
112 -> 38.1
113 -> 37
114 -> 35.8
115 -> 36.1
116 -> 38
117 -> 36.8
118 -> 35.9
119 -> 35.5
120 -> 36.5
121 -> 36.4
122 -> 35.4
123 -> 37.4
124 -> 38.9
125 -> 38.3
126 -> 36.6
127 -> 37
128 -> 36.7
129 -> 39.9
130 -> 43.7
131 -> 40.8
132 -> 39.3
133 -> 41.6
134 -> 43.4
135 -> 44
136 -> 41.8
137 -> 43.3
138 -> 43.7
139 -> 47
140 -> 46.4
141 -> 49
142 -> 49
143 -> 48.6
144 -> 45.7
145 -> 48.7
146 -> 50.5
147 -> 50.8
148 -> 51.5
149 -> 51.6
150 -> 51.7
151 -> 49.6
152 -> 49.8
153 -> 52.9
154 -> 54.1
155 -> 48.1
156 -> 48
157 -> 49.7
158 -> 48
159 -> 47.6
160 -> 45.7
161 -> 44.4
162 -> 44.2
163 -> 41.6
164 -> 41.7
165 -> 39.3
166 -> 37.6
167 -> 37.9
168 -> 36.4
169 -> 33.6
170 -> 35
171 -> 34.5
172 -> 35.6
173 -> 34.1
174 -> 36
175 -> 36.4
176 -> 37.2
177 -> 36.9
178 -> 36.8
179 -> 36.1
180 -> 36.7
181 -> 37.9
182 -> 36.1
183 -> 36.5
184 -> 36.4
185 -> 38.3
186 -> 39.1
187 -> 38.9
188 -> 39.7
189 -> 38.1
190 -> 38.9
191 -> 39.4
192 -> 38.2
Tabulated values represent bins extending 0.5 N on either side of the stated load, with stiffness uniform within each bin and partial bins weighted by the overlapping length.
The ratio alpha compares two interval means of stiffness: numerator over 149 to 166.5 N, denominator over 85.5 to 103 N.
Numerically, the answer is 1.41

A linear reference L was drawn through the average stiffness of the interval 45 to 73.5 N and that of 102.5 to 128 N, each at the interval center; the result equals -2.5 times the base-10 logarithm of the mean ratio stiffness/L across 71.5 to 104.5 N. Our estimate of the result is 0.068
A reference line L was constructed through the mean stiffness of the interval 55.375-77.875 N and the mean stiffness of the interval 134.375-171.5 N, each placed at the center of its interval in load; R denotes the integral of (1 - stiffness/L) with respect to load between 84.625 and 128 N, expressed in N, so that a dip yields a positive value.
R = 2.6 N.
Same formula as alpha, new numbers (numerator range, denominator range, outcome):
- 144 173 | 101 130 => 1.21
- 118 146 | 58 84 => 1.34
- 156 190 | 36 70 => 1.20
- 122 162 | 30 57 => 1.38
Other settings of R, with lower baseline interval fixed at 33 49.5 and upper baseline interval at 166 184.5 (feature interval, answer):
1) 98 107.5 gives -0.3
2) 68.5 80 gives 0.6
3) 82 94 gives 0.7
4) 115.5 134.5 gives -1.8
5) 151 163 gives -4.2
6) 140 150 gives -4.0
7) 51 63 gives 0.5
